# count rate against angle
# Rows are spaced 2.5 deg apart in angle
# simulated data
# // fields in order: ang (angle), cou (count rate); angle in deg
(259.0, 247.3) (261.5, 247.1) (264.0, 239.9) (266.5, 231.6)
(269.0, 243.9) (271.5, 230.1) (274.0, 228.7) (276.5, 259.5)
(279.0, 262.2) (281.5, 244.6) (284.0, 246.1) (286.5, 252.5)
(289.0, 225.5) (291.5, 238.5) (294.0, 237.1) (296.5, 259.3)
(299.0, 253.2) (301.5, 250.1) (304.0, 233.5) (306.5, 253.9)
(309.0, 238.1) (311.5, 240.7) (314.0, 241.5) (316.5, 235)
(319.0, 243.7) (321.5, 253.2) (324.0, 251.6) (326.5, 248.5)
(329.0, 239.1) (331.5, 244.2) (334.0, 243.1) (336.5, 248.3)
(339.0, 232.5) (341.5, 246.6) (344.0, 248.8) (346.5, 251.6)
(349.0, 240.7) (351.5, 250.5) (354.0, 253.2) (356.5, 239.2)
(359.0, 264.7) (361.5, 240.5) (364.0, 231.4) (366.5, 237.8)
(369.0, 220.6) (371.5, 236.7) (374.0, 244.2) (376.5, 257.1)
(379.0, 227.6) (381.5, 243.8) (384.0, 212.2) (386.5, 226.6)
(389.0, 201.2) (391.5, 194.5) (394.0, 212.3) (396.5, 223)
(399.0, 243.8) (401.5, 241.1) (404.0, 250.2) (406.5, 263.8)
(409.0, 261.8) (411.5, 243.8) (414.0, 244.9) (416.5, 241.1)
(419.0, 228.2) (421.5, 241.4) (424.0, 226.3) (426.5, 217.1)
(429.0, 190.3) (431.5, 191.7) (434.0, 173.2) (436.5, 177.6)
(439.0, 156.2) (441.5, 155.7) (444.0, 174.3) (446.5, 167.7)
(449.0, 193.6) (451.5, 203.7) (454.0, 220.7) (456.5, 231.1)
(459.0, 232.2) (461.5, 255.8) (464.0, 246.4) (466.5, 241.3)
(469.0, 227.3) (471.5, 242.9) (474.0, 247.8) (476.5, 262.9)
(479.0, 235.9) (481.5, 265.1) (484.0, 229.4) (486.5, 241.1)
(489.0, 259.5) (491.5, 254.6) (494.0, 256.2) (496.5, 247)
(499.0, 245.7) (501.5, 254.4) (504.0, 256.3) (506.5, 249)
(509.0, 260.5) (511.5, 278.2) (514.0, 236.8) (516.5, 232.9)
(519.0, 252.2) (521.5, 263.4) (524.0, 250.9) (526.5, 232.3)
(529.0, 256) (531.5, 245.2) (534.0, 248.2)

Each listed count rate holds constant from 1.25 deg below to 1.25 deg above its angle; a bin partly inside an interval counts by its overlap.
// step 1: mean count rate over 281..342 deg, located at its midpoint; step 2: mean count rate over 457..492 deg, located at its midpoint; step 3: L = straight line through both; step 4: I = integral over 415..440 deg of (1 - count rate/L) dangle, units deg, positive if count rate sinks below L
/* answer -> 4.1 deg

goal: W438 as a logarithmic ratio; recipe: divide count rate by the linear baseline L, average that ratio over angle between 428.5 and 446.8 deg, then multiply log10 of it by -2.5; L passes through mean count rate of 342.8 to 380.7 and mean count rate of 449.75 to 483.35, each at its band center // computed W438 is 0.36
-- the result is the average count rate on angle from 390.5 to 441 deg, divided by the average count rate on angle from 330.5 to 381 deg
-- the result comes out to 0.91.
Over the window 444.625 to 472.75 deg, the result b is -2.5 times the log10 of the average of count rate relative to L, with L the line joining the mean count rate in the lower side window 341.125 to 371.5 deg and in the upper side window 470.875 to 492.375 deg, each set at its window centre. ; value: 0.12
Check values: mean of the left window 243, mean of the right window 249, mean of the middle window 223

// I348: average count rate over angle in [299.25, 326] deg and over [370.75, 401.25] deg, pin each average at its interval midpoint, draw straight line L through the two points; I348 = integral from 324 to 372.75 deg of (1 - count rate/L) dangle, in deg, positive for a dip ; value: -1.47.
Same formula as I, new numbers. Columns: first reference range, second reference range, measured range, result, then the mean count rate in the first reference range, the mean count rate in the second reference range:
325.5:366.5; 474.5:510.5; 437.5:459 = 5.1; 245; 251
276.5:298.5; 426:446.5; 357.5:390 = -4.4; 247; 177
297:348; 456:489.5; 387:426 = 1.7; 245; 244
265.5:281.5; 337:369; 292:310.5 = -0.2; 243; 244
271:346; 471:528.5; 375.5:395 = 2.0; 245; 250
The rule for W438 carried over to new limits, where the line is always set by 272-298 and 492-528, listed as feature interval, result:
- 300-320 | 0.016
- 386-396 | 0.189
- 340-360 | -0.010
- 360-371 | 0.062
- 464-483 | 0.019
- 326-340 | 0.017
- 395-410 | 0.008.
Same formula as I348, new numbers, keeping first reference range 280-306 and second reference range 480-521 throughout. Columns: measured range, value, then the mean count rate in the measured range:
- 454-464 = 0.5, 238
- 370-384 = 0.5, 239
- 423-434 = 2.1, 202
